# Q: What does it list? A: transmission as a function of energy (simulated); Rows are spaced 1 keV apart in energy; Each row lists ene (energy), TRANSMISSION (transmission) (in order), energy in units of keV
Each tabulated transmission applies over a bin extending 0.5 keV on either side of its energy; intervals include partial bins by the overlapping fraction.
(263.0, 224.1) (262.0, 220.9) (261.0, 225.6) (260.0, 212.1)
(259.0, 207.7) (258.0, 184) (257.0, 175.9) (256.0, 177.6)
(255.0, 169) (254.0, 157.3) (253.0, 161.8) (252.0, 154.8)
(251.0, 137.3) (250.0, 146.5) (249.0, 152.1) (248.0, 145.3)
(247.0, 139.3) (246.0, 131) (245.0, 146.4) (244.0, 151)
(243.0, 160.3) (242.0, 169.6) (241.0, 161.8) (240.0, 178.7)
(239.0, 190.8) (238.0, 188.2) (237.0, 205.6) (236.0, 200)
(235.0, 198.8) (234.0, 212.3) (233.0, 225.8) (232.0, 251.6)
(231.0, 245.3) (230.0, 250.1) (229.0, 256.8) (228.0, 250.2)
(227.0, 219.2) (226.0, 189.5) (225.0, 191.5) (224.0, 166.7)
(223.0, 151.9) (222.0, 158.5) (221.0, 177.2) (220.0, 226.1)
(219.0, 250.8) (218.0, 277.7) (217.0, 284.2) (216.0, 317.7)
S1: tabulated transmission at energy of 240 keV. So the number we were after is 178.7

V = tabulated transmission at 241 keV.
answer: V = 161.8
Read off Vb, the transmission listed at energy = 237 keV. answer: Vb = 205.6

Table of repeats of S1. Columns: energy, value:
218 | 277.7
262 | 220.9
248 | 145.3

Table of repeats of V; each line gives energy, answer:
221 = 177.2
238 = 188.2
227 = 219.2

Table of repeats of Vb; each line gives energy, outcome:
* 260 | 212.1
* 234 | 212.3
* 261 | 225.6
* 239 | 190.8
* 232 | 251.6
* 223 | 151.9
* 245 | 146.4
